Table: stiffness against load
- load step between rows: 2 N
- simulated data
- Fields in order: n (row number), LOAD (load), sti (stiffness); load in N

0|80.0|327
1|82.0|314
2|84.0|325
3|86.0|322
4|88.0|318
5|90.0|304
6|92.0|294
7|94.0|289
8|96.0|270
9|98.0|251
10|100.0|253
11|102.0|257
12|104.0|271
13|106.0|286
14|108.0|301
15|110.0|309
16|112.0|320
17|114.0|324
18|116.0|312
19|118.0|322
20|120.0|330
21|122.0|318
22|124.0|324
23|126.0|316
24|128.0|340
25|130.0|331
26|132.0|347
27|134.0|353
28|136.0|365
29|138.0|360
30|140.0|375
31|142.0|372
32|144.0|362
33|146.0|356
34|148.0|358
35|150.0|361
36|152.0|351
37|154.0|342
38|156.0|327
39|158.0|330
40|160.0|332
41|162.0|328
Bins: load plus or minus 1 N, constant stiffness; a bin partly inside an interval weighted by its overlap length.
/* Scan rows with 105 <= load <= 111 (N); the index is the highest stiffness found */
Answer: 309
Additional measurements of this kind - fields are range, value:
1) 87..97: 318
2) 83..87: 325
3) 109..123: 330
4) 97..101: 253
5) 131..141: 375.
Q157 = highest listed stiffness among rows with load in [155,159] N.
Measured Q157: 330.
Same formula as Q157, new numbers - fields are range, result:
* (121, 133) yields 347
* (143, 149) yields 362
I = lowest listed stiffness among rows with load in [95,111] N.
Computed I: 251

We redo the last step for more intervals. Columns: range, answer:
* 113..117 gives 312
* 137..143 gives 360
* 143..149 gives 356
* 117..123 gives 318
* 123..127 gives 316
